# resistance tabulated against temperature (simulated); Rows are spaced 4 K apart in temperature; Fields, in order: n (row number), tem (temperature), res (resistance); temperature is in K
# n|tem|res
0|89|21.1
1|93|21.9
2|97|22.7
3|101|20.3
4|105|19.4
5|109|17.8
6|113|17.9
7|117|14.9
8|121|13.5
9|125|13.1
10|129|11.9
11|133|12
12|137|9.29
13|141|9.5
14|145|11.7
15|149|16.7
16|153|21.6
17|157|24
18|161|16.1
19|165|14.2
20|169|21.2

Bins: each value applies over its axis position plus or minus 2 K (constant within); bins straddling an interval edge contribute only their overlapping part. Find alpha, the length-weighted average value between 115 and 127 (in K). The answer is 13.8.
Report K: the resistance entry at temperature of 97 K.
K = 22.7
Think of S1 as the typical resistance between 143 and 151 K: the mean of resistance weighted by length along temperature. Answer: 14.2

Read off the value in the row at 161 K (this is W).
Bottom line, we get 16.1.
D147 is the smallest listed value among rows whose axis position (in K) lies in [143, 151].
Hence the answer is 11.7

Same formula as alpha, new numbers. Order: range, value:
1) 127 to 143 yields 10.7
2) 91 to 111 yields 20.4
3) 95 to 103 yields 21.5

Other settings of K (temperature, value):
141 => 9.5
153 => 21.6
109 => 17.8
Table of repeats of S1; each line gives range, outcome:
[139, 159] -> 16.7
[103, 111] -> 18.6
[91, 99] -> 22.3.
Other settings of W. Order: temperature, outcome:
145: 11.7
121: 13.5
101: 20.3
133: 12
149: 16.7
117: 14.9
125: 13.1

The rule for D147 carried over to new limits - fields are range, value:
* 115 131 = 11.9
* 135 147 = 9.29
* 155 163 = 16.1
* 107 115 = 17.8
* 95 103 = 20.3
